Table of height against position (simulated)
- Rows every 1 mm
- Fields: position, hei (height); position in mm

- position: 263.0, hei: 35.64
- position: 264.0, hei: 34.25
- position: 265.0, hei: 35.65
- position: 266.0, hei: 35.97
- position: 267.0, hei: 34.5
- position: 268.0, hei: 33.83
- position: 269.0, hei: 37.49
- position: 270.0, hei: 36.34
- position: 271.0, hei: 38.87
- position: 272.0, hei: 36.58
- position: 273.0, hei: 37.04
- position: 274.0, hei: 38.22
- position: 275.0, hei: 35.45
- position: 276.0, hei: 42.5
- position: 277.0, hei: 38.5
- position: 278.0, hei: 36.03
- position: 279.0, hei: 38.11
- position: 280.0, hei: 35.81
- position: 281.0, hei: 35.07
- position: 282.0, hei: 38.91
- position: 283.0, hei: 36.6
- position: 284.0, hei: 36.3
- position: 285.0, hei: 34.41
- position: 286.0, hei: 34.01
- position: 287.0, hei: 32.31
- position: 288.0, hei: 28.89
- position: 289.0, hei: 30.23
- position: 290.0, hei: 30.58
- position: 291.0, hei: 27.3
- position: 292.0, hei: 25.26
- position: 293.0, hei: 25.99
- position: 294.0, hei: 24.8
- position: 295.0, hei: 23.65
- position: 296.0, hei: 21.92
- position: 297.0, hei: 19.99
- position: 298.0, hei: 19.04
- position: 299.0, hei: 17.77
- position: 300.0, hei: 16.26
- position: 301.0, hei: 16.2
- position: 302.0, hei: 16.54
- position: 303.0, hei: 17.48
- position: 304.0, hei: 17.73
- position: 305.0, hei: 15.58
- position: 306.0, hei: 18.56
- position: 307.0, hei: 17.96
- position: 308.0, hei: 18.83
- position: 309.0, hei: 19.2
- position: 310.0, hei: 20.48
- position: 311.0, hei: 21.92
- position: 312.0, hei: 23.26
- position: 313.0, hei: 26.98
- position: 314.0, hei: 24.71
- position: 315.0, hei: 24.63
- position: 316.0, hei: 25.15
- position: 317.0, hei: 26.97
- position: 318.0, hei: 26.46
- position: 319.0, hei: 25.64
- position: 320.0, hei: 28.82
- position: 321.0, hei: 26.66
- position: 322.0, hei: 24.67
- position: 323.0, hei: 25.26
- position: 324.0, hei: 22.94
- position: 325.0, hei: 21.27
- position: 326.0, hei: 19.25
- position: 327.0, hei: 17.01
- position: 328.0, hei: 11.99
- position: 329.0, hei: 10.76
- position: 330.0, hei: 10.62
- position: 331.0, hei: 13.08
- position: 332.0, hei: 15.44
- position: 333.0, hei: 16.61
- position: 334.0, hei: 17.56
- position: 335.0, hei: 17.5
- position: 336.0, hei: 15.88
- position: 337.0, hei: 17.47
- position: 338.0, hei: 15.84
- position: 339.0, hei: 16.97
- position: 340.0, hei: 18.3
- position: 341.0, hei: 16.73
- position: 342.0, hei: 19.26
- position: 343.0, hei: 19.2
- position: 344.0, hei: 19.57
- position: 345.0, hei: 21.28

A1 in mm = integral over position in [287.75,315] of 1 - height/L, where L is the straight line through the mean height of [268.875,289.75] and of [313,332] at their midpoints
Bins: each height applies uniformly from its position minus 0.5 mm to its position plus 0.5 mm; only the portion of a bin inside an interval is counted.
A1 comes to 6.46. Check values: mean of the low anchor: 36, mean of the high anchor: 21.4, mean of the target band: 21.7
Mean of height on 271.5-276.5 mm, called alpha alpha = 38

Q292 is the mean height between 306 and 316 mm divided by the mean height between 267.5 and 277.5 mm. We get 0.59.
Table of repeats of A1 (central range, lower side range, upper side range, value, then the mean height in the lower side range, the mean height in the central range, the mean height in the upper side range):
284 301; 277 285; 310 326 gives 3.8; 36.7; 25.8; 24.7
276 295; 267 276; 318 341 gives 0.0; 36.9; 32.7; 18.7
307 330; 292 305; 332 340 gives -4.8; 19.8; 22.1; 16.8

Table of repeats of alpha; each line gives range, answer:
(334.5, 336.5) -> 16.7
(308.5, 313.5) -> 22.4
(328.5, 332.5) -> 12.5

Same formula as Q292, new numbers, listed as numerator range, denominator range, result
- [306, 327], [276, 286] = 0.63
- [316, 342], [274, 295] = 0.58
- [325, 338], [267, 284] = 0.42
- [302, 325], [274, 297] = 0.70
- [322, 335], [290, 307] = 0.84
